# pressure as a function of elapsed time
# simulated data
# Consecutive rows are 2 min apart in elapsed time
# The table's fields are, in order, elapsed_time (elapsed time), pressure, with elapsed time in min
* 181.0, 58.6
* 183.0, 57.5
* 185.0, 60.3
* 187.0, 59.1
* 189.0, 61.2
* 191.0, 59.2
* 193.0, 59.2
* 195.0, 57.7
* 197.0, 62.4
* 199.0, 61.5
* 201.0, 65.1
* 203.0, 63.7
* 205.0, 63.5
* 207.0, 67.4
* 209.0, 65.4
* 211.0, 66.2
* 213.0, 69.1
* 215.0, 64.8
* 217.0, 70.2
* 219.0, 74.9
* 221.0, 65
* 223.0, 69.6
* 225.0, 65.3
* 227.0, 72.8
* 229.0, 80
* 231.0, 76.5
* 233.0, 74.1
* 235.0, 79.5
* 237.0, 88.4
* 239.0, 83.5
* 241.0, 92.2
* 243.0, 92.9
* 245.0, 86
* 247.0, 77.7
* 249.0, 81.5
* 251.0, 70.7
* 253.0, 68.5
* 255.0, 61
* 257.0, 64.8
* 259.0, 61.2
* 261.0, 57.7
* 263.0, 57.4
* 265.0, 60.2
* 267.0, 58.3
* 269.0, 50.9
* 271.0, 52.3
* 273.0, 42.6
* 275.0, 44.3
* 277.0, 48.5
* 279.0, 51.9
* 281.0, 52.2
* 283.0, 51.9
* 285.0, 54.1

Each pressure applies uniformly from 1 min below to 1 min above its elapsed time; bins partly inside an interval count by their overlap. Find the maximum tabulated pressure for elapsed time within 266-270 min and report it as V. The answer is 58.3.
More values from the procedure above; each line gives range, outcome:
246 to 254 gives 81.5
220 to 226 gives 69.6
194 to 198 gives 62.4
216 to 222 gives 74.9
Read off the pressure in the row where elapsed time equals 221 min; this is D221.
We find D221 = 65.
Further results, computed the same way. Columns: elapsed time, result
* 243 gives 92.9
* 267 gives 58.3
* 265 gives 60.2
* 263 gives 57.4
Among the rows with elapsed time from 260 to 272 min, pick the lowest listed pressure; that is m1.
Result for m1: 50.9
